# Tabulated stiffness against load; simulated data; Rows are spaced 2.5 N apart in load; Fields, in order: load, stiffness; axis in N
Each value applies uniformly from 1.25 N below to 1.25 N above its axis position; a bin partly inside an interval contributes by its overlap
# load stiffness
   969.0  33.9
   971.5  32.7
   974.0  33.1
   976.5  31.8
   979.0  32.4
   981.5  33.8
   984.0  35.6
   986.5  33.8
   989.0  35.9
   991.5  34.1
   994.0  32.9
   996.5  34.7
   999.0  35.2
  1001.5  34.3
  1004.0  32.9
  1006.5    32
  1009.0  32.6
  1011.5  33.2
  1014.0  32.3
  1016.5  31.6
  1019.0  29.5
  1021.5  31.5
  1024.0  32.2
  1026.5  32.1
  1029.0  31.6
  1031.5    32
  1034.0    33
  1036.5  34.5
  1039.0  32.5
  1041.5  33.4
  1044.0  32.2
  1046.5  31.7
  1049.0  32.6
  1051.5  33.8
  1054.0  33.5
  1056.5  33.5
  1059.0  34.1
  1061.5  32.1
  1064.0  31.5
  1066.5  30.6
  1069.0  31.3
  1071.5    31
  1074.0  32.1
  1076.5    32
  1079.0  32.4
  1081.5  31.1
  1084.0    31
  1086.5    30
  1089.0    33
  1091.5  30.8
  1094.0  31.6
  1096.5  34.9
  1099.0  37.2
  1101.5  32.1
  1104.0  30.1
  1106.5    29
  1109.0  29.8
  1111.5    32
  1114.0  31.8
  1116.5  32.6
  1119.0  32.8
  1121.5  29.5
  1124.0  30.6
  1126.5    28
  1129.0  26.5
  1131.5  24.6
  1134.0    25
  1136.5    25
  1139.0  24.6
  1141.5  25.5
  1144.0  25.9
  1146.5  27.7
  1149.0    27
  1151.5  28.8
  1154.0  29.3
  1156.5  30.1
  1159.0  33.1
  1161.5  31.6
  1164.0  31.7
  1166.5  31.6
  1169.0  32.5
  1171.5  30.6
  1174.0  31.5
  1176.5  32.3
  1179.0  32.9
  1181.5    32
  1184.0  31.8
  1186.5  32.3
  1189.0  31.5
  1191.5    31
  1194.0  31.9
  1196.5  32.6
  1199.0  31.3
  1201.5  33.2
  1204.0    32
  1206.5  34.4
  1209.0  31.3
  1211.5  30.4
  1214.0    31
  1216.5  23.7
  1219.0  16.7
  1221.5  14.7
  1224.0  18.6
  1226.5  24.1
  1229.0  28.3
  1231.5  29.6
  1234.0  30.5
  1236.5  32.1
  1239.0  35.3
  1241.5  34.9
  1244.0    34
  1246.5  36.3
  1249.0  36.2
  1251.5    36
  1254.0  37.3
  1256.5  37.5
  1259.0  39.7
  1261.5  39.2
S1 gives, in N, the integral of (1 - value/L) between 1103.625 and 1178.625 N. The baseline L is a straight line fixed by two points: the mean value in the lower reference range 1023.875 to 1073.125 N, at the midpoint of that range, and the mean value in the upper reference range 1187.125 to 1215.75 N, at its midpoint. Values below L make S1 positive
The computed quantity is 6.1 N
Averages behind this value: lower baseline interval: 32.5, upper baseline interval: 31.7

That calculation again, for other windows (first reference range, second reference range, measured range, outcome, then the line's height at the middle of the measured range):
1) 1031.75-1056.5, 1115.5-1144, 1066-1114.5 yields -2.66 N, 30.1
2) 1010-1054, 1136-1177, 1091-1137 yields 0.20 N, 30.4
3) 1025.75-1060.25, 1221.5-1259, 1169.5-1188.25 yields 0.15 N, 32.2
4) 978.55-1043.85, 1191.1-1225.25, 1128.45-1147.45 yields 2.71 N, 29.8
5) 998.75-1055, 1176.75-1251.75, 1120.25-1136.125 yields 2.08 N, 31.3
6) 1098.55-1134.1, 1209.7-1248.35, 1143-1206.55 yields -4.46 N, 29.1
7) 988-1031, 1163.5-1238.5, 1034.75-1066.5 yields -0.71 N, 32.1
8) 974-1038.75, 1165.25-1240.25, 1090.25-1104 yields -0.67 N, 31.5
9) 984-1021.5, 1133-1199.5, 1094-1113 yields -0.51 N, 31.3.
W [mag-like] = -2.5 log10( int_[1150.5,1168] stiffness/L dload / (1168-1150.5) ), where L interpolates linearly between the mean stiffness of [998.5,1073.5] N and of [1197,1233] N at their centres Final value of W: -0.08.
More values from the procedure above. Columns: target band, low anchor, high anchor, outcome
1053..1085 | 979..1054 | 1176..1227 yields -0.004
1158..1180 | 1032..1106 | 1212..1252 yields -0.063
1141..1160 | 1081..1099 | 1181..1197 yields 0.125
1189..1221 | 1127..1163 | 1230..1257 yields 0.069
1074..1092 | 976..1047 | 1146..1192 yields 0.019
